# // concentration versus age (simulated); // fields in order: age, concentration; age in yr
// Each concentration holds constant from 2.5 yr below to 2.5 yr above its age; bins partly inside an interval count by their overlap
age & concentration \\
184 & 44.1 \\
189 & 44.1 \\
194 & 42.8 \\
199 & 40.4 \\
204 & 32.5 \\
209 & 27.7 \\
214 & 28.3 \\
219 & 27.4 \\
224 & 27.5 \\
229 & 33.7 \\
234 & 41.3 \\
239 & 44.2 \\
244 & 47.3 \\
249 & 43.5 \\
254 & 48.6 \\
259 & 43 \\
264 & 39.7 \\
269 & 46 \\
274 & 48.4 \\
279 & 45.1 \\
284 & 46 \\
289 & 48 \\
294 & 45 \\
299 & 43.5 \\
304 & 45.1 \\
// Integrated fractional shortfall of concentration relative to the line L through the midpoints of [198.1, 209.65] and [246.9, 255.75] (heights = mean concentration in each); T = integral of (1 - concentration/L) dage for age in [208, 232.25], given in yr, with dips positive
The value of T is 5.41 yr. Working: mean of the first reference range 33.5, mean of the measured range 29.4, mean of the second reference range 45.9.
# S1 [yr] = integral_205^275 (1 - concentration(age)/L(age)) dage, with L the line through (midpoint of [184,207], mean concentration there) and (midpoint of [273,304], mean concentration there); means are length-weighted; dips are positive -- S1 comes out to 7.0 yr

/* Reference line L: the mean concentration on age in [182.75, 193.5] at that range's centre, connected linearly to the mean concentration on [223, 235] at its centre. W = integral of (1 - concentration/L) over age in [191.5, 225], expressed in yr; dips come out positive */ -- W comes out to 5.7 yr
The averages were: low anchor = 43.9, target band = 32.6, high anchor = 34.1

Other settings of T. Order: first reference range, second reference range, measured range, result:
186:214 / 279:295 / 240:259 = -1.6 yr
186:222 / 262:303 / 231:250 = -2.0 yr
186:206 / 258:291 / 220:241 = 3.3 yr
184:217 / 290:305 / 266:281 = -1.3 yr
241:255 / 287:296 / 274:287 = 0.1 yr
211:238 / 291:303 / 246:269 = -3.8 yr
